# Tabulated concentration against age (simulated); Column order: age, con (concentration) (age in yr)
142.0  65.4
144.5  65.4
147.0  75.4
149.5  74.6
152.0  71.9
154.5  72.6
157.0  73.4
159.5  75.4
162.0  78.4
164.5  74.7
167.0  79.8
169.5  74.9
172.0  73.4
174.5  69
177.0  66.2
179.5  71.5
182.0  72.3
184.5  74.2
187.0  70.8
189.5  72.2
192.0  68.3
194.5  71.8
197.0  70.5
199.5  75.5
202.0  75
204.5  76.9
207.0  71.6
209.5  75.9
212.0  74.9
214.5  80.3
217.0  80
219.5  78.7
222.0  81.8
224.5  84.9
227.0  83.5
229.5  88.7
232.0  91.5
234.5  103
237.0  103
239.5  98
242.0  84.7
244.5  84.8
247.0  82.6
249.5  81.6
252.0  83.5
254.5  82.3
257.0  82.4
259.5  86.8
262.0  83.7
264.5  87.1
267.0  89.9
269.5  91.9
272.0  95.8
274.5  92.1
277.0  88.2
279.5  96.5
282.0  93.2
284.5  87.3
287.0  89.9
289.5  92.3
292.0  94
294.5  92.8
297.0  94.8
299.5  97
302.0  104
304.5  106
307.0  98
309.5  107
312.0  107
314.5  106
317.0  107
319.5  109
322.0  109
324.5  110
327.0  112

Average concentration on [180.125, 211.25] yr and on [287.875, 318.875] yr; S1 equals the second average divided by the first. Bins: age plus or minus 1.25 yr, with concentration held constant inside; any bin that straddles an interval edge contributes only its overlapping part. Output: 1.4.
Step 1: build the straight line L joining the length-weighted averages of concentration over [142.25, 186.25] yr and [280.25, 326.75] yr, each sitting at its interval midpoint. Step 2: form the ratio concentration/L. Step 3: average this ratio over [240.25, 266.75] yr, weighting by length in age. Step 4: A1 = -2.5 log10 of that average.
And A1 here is 0.076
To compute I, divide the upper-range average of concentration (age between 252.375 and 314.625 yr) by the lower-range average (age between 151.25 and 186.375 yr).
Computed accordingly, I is 1.3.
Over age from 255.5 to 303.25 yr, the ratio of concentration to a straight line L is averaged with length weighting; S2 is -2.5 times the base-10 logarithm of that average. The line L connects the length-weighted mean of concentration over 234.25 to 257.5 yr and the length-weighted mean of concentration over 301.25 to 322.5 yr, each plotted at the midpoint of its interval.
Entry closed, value 0.065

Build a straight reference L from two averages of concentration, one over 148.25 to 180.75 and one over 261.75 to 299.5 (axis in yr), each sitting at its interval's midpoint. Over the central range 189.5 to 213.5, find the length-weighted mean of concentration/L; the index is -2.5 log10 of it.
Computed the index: 0.08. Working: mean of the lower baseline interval 73.5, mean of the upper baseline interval 91.7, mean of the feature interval 73.4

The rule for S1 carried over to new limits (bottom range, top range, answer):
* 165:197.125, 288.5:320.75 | 1.41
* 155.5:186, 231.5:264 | 1.20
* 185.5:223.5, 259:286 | 1.20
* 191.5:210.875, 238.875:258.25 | 1.15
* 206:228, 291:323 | 1.30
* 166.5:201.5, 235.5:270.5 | 1.21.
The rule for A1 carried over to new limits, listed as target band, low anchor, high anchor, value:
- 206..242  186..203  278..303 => -0.087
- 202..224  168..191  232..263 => 0.031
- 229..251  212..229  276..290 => -0.081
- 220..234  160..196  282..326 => -0.039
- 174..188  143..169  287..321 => 0.114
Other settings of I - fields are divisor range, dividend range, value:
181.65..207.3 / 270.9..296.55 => 1.27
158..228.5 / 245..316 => 1.23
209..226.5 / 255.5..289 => 1.12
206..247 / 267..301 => 1.09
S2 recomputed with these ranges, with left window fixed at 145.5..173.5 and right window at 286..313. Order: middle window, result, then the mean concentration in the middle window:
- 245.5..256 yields 0.10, 82.6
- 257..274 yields 0.05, 88.8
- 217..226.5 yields 0.05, 81.7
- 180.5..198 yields 0.12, 71.5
